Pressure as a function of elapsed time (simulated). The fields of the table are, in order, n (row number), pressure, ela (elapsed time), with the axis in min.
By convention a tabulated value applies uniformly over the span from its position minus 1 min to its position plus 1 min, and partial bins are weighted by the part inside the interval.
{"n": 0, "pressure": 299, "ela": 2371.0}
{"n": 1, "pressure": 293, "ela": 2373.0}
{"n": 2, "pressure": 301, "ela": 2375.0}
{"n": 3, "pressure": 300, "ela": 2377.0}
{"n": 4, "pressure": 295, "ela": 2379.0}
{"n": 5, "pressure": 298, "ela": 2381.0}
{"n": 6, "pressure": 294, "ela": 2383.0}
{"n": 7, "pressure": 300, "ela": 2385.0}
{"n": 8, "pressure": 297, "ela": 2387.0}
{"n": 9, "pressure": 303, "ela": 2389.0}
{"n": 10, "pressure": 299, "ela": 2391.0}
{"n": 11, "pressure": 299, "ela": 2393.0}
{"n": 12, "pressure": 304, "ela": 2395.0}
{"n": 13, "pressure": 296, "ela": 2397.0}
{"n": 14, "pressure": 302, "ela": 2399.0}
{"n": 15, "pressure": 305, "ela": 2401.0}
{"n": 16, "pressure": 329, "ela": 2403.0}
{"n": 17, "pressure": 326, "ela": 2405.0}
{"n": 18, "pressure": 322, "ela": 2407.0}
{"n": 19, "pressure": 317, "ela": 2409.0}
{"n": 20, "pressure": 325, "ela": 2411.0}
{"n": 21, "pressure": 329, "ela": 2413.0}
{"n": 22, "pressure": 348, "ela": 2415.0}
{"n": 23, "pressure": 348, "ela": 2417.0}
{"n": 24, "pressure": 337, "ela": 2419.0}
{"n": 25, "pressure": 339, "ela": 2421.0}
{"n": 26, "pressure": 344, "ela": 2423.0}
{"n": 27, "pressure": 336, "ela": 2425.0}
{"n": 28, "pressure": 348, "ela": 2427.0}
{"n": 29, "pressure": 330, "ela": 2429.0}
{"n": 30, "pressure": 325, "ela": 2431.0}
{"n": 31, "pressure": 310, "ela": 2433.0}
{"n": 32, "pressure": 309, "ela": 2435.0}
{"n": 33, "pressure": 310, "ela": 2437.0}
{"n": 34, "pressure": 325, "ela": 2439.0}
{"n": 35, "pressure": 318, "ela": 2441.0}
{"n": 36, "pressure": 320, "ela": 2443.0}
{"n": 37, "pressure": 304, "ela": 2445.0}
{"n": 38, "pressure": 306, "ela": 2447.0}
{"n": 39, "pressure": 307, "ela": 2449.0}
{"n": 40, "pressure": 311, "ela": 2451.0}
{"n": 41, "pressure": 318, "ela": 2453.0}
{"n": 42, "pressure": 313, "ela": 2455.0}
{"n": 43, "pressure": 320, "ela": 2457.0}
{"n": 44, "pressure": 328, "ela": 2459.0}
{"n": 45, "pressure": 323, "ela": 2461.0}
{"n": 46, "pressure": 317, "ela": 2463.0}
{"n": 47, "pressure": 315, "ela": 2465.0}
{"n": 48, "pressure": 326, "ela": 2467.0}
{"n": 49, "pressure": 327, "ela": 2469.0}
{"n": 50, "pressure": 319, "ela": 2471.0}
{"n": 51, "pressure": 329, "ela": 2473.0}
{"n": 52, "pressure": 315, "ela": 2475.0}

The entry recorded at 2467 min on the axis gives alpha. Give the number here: 326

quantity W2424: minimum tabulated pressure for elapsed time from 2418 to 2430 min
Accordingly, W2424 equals 330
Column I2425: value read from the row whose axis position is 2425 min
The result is 336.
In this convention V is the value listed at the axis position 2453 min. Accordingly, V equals 318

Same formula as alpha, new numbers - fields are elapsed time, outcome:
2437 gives 310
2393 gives 299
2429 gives 330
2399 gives 302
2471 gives 319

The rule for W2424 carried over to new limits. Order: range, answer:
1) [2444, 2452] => 304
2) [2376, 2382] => 295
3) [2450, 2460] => 311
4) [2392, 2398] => 296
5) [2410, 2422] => 325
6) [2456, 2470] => 315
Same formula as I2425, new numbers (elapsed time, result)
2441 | 318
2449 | 307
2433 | 310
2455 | 313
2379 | 295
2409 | 317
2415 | 348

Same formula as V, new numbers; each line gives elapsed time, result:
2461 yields 323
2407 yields 322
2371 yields 299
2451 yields 311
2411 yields 325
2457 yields 320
